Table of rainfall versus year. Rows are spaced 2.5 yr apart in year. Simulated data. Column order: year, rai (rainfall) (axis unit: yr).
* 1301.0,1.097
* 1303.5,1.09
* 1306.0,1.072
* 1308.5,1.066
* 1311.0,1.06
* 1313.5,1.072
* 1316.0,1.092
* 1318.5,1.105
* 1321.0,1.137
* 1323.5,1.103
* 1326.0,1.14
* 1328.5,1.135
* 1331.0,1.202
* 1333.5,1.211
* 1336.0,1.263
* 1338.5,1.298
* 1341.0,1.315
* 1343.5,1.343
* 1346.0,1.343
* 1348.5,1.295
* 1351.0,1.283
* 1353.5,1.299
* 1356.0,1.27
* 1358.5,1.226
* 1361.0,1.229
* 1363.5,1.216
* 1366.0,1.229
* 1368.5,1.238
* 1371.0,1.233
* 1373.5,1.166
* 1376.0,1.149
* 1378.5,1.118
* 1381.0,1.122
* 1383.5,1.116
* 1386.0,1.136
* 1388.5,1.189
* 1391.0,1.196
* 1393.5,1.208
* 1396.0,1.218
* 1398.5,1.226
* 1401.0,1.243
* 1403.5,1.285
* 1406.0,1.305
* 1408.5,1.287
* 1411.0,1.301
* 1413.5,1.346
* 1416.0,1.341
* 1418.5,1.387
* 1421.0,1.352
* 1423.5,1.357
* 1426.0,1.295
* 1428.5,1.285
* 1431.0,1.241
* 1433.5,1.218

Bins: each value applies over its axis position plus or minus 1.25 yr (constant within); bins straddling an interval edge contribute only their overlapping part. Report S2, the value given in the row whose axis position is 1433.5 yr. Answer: 1.218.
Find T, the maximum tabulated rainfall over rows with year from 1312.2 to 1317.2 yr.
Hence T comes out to 1.092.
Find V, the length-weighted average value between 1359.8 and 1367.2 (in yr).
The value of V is 1.22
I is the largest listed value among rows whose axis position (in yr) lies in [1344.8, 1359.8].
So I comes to 1.343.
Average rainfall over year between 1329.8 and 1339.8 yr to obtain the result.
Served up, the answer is 1.24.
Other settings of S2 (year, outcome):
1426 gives 1.295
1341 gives 1.315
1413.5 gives 1.346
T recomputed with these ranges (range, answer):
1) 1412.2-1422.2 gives 1.387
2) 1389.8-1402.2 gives 1.243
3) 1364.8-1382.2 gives 1.238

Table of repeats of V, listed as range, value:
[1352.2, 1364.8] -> 1.25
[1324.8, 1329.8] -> 1.14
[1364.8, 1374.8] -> 1.22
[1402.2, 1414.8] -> 1.3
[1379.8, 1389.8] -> 1.14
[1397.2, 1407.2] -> 1.26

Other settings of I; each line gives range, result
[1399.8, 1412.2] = 1.305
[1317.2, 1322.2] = 1.137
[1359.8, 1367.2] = 1.229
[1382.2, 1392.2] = 1.196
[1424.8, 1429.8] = 1.295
